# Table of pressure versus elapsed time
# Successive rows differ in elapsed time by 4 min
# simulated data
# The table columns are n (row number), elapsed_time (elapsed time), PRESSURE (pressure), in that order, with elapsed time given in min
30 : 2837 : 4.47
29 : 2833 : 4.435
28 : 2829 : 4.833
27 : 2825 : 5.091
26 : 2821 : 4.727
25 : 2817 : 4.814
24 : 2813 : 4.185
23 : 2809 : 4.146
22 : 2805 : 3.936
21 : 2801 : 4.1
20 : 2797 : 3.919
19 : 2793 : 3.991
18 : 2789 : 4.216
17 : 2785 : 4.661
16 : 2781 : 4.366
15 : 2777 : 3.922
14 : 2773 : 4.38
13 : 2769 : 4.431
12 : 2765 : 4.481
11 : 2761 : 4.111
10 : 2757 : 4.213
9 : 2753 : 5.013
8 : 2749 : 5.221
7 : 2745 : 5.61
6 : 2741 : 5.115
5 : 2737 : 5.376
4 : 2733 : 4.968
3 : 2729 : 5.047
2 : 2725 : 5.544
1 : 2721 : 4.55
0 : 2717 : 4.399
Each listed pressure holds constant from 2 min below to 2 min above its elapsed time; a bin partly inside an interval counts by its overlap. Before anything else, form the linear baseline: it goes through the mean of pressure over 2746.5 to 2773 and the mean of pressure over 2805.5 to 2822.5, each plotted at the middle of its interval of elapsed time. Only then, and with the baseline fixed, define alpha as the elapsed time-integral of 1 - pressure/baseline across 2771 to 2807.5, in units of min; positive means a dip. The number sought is 2.6 min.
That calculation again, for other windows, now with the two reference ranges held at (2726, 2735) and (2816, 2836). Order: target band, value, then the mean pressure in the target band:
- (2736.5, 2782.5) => 2.87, 4.67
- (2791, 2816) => 3.91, 4.08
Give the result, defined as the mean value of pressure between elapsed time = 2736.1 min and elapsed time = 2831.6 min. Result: 4.53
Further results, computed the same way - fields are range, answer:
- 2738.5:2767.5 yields 4.83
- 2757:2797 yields 4.26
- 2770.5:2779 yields 4.17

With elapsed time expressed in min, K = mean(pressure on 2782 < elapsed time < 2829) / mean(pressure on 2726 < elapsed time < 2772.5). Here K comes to 0.90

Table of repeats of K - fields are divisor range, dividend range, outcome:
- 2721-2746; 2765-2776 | 0.84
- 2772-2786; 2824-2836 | 1.10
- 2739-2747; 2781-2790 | 0.83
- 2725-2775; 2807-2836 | 0.95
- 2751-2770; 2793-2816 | 0.92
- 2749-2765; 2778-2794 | 0.95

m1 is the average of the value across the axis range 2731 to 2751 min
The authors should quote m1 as 5.26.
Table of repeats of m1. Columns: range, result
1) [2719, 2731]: 5.05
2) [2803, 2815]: 4.09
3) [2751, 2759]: 4.61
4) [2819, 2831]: 4.88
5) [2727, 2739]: 5.13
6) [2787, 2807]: 4.03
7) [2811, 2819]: 4.5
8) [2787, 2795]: 4.1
